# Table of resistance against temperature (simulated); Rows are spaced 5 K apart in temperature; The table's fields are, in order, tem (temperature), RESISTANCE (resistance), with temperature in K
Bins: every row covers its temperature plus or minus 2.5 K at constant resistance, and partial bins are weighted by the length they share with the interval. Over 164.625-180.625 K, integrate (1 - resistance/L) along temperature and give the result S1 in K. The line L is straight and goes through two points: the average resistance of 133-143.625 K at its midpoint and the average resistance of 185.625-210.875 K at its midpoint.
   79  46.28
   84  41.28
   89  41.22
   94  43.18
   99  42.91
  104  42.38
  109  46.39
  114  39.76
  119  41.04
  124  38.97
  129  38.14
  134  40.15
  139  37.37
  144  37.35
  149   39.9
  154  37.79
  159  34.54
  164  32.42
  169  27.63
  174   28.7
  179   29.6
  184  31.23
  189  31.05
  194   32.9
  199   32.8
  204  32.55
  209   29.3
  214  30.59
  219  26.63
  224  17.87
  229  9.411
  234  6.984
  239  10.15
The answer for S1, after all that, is 2.56 K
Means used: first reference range 38.3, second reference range 31.8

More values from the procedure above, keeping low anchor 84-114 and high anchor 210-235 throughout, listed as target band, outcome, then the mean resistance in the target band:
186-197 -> -2.8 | 32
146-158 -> -2.0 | 38.2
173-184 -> -0.7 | 29.7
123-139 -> -0.9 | 38.8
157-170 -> -0.5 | 31.9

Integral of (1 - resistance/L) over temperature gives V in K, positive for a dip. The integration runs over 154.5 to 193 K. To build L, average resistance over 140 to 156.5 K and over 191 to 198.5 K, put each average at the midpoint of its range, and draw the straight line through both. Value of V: 4.4 K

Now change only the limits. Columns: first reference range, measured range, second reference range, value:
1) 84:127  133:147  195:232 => -0.54 K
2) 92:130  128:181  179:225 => 1.93 K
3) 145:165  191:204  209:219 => -0.60 K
